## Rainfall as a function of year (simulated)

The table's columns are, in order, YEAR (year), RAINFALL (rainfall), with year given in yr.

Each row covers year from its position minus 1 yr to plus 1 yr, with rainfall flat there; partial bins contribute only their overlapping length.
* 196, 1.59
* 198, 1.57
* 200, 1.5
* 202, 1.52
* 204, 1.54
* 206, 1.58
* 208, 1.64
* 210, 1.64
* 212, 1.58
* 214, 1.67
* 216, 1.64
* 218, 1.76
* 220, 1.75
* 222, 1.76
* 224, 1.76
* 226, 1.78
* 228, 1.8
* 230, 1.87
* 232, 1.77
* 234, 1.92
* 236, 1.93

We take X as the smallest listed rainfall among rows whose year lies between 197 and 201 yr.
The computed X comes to 1.5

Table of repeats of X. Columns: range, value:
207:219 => 1.58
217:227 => 1.75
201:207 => 1.52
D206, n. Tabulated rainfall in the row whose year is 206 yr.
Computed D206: 1.58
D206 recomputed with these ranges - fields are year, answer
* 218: 1.76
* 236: 1.93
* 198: 1.57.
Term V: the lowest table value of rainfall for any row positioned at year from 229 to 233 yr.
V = 1.77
